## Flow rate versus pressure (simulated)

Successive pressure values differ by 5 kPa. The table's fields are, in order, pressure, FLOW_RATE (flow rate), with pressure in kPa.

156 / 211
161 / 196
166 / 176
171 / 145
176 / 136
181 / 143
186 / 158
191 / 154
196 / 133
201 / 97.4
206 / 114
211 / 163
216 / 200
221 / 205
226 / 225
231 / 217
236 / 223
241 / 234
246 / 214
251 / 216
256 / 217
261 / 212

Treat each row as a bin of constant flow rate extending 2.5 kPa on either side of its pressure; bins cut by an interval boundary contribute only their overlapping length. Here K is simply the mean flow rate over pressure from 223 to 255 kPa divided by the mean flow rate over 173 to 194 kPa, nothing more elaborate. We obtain 1.50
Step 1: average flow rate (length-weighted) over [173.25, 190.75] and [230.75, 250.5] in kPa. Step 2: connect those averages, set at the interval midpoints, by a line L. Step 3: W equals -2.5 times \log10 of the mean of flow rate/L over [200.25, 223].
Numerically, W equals 0.171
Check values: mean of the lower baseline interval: 147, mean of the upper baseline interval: 222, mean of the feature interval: 159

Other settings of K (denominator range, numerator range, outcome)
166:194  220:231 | 1.45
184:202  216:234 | 1.55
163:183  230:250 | 1.47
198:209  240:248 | 2.03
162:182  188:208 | 0.82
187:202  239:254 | 1.65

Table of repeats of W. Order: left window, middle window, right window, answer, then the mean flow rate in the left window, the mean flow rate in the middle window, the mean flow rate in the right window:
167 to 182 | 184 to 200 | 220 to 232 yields 0.175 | 145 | 143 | 217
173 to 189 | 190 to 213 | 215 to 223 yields 0.327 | 146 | 130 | 203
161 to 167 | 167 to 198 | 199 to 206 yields -0.024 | 184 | 147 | 103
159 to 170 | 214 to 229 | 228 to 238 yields 0.015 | 180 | 211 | 220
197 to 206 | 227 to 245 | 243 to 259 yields -0.220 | 108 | 224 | 216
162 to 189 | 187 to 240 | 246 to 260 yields 0.070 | 154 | 174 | 216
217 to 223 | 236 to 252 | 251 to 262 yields -0.055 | 204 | 222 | 215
